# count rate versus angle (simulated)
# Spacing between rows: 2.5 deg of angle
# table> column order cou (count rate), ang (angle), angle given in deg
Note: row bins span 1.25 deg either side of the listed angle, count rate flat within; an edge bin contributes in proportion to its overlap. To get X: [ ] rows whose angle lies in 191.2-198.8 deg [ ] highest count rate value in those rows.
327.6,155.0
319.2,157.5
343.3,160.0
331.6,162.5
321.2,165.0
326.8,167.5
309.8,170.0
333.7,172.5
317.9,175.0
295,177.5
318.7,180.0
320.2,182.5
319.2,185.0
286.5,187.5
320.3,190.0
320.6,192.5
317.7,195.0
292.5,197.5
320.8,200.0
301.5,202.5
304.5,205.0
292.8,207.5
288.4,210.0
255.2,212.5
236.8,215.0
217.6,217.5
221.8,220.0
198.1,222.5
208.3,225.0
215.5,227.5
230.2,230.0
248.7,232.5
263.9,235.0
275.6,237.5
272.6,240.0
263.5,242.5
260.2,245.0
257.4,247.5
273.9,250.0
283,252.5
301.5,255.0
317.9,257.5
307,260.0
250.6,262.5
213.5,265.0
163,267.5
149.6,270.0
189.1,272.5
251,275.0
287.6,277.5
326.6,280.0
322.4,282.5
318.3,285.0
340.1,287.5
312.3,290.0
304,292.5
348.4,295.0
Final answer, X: 320.6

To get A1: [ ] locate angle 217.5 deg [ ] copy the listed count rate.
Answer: 217.6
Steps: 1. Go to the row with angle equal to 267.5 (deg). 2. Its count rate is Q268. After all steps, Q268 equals 163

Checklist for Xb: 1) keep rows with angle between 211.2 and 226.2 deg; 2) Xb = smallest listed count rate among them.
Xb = 198.1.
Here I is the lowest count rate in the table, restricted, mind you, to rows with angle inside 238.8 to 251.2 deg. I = 257.4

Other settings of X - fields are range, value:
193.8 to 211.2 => 320.8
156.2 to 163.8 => 343.3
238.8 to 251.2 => 273.9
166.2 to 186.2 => 333.7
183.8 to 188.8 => 319.2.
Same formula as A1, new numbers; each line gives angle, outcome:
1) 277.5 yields 287.6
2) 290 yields 312.3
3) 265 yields 213.5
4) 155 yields 327.6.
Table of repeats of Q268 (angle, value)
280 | 326.6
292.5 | 304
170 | 309.8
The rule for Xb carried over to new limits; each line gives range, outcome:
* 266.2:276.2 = 149.6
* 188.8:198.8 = 292.5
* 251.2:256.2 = 283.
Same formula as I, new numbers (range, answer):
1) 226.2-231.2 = 215.5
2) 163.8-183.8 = 295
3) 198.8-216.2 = 236.8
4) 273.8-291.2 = 251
